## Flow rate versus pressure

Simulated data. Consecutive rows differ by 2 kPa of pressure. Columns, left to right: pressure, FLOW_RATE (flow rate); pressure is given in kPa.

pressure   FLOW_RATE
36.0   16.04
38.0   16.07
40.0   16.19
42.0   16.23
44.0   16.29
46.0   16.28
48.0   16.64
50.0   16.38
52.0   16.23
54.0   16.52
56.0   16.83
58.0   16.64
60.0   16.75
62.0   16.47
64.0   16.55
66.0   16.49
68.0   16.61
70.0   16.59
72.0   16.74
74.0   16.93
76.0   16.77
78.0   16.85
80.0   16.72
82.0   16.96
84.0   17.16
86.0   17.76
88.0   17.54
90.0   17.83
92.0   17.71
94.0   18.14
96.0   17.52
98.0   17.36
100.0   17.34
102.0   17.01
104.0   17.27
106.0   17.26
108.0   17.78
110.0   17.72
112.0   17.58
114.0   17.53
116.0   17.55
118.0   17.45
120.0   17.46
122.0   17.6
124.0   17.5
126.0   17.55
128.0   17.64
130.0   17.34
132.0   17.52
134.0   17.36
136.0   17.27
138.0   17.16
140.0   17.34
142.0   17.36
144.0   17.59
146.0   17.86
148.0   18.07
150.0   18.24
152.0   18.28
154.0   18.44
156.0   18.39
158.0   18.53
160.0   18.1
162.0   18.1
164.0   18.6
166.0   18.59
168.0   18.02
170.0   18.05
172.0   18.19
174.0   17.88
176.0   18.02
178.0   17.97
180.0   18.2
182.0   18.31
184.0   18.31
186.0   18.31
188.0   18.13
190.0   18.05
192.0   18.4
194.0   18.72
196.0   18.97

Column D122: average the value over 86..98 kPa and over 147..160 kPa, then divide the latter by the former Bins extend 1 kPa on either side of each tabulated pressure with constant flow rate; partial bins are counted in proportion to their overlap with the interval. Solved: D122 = 1.0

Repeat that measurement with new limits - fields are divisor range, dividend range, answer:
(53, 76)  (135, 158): 1.07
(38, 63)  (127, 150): 1.07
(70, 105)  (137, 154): 1.03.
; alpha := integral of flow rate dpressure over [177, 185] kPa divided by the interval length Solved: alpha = 18.2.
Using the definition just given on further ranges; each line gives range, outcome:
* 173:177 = 17.9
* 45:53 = 16.4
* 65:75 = 16.7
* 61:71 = 16.5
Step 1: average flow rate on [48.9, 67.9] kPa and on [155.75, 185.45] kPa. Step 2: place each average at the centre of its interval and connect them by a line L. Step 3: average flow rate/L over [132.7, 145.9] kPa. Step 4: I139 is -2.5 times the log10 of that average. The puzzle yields 0.02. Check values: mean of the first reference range 16.5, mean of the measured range 17.4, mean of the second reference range 18.2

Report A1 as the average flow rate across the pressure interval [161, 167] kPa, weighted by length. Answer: 18.4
